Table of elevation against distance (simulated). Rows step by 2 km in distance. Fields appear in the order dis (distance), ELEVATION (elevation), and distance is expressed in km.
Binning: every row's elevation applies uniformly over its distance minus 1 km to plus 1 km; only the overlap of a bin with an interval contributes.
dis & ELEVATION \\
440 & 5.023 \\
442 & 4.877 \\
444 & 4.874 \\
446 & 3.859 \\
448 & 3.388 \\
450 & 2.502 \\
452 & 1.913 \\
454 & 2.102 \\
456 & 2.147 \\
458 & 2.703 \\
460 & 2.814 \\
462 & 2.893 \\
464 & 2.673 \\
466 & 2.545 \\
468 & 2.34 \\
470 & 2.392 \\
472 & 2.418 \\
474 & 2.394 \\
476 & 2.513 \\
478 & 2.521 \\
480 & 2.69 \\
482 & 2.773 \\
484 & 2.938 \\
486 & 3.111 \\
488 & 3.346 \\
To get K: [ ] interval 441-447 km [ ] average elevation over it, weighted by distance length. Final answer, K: 4.54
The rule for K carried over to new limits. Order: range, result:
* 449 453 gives 2.21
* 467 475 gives 2.39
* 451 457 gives 2.05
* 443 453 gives 3.31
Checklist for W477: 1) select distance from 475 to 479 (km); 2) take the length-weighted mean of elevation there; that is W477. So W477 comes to 2.52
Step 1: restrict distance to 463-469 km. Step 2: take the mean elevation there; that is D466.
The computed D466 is 2.52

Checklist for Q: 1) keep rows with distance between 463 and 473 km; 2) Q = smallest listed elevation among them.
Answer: 2.34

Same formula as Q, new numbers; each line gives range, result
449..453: 1.913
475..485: 2.513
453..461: 2.102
